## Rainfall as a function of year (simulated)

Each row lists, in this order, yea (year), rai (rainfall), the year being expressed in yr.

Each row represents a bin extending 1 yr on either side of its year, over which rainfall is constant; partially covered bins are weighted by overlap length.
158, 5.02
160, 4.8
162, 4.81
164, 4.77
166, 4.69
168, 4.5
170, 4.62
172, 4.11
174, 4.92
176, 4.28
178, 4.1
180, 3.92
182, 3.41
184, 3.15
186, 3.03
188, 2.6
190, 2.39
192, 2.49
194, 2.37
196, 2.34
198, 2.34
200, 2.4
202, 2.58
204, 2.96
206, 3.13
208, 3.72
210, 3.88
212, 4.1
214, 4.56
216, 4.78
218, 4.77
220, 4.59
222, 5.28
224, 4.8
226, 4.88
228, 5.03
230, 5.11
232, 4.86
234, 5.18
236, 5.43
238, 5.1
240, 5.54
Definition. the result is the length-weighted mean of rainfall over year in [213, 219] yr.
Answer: 4.7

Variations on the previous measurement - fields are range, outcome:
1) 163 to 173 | 4.54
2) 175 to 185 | 3.77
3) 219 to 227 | 4.89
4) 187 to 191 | 2.5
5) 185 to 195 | 2.58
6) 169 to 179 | 4.41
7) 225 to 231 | 5.01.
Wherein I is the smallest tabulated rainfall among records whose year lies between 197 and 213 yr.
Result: 2.34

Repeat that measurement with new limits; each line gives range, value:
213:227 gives 4.56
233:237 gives 5.18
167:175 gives 4.11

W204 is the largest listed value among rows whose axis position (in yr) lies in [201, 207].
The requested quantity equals 3.13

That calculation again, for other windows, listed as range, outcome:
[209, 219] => 4.78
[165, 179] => 4.92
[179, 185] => 3.92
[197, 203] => 2.58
